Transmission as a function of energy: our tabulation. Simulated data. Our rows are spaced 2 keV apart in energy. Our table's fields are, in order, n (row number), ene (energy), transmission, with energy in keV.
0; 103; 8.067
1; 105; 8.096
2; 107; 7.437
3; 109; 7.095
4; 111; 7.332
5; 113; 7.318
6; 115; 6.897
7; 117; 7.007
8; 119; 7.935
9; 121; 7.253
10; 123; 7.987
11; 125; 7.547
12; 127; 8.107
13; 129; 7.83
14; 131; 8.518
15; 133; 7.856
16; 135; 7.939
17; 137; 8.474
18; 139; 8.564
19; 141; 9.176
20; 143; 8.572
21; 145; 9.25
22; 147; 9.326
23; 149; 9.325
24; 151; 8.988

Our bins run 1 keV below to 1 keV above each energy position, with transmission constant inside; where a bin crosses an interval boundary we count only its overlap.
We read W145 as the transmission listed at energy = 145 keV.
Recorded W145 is 9.25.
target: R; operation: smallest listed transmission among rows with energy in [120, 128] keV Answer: 7.253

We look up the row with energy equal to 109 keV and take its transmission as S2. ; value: 7.095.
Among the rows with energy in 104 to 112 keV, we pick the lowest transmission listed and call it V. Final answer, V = 7.095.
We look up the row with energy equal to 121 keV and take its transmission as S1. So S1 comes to 7.253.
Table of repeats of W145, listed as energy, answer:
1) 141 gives 9.176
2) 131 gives 8.518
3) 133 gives 7.856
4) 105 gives 8.096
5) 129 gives 7.83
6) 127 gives 8.107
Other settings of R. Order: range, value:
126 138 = 7.83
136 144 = 8.474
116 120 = 7.007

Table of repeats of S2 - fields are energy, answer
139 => 8.564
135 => 7.939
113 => 7.318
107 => 7.437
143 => 8.572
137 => 8.474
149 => 9.325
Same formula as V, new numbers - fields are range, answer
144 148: 9.25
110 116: 6.897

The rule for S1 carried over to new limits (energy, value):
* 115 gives 6.897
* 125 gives 7.547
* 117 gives 7.007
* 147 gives 9.326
